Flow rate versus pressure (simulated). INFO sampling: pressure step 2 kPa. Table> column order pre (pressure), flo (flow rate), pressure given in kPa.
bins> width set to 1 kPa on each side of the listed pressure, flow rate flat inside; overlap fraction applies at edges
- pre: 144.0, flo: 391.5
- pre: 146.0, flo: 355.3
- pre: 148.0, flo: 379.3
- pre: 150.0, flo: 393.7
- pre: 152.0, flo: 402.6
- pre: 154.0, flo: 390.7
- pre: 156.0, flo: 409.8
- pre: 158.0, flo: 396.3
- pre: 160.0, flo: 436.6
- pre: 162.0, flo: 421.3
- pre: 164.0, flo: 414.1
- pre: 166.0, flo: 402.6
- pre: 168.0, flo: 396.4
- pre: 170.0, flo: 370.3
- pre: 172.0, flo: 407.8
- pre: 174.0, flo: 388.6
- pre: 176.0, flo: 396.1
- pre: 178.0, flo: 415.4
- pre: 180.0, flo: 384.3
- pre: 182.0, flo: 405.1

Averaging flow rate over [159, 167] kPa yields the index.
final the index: 419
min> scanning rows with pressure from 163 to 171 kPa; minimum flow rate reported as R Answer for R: 370.3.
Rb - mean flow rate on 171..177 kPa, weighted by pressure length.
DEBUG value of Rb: 398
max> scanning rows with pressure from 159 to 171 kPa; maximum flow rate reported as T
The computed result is 436.6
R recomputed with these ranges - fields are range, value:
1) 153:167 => 390.7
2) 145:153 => 355.3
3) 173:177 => 388.6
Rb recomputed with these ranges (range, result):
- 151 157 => 401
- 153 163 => 411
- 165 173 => 394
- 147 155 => 392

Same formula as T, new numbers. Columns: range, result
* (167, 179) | 415.4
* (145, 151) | 393.7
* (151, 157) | 409.8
